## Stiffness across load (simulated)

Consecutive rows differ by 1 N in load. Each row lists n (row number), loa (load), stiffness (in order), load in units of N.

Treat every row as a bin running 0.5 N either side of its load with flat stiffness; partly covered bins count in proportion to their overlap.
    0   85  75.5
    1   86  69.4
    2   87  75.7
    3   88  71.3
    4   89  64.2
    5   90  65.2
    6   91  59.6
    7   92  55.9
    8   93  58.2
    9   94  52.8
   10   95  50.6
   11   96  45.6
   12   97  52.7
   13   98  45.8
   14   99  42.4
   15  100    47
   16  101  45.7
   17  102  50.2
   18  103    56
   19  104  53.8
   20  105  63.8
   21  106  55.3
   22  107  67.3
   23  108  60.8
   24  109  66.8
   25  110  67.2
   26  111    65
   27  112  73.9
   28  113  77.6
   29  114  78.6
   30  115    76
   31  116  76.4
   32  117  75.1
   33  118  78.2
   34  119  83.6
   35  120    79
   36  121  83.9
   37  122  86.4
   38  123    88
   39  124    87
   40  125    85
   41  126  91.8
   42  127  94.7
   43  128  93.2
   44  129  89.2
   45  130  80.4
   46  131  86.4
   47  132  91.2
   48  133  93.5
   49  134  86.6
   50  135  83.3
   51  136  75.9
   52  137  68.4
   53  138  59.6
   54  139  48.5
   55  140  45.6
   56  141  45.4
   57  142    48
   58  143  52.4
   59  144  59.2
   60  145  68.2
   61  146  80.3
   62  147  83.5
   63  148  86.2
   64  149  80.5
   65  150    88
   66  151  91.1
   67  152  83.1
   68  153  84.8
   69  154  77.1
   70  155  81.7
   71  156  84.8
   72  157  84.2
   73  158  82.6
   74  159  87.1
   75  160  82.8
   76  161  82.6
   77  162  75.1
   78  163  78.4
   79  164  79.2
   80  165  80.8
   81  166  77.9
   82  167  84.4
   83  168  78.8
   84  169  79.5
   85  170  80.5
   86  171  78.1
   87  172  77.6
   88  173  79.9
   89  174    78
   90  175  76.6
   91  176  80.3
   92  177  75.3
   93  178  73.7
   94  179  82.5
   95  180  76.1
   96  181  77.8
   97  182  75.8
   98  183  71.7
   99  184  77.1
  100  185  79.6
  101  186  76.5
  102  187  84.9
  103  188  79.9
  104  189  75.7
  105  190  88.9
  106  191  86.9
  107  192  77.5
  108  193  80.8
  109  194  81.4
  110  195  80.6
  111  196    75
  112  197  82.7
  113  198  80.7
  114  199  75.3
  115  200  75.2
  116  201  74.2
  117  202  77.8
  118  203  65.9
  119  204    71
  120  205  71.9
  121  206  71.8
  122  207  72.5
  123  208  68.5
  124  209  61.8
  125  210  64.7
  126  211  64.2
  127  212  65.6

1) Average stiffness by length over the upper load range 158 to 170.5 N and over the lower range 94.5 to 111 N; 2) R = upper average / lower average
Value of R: 1.5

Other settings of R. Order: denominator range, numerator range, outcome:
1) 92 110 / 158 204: 1.45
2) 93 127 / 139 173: 1.13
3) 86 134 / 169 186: 1.11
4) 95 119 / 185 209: 1.24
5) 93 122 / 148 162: 1.32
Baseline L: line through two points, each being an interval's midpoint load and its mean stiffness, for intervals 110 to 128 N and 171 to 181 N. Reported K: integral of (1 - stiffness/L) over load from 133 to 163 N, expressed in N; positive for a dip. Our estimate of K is 1.8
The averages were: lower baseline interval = 81.1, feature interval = 74.8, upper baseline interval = 77.8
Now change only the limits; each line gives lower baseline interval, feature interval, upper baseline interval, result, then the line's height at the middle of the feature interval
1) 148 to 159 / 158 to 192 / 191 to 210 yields 0.15 N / 79.8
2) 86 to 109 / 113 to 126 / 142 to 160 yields -3.10 N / 65.9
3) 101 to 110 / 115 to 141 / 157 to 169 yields -4.81 N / 67.6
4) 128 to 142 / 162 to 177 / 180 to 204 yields -0.56 N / 76.2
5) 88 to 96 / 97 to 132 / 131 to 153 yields -3.67 N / 64.8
